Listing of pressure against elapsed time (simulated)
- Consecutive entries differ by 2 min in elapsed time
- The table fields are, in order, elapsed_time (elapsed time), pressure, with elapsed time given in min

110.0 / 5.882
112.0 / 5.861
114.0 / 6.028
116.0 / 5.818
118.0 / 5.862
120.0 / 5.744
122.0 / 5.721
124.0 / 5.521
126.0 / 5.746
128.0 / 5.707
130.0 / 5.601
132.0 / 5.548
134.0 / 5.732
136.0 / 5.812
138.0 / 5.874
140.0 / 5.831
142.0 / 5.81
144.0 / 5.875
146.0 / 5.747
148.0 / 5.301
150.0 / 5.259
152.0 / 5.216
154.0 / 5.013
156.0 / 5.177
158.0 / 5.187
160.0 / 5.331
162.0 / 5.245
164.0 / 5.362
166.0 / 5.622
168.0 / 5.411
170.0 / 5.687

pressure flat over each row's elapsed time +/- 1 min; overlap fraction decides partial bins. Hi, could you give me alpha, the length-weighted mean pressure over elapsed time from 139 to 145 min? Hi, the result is 5.84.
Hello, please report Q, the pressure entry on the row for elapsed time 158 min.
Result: 5.187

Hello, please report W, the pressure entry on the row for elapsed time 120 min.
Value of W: 5.744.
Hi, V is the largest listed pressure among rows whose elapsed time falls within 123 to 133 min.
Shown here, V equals 5.746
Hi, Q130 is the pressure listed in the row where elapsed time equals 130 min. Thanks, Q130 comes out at 5.601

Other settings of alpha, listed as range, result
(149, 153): 5.24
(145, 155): 5.31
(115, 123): 5.79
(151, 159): 5.15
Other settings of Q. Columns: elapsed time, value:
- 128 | 5.707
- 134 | 5.732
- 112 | 5.861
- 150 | 5.259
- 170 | 5.687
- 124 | 5.521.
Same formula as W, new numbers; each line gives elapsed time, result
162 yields 5.245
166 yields 5.622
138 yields 5.874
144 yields 5.875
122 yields 5.721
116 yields 5.818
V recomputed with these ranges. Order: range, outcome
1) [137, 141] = 5.874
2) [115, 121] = 5.862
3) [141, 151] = 5.875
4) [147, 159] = 5.301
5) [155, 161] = 5.331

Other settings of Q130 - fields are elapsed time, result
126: 5.746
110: 5.882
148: 5.301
